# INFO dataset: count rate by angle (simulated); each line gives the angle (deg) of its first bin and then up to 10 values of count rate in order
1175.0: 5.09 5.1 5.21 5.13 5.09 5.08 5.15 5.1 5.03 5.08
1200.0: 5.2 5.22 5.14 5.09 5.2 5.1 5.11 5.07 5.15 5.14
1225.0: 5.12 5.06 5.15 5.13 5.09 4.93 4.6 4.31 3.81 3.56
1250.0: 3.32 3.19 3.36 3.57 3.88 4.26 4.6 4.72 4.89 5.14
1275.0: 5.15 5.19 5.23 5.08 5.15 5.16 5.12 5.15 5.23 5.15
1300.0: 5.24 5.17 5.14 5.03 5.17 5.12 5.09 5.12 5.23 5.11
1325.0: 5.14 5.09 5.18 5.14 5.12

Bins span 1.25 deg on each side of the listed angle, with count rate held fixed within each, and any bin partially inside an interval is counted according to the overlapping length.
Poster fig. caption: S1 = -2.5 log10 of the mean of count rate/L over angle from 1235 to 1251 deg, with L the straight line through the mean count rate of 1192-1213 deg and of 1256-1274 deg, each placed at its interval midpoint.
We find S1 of 0.12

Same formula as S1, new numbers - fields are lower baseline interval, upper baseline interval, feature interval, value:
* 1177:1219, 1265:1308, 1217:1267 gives 0.16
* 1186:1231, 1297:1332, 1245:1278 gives 0.22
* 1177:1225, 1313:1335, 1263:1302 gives 0.01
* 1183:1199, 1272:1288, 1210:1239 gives 0.00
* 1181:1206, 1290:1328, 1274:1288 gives 0.00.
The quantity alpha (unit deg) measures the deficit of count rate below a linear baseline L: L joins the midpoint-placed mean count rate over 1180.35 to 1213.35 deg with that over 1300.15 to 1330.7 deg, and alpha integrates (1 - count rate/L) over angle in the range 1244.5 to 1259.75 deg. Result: 4.9 deg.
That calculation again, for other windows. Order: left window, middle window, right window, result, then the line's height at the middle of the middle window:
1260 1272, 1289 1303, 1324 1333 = -0.97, 4.84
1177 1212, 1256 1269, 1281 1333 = 2.37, 5.14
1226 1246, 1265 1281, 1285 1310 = -0.03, 5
